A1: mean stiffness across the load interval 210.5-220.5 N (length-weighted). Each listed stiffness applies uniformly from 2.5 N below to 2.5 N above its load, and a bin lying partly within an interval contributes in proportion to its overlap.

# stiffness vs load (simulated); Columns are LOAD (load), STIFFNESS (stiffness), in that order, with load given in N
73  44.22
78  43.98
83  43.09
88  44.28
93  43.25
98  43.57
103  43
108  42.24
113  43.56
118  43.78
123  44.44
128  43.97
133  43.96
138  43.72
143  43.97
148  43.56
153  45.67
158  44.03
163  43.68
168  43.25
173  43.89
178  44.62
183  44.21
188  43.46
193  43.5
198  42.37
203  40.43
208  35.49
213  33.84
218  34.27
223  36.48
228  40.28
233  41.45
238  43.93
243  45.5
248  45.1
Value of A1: 34.1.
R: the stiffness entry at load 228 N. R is 40.28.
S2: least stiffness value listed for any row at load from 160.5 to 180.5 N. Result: 43.25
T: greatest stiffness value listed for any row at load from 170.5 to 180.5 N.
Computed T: 44.62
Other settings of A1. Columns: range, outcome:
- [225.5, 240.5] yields 41.9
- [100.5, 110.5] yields 42.6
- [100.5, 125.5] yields 43.4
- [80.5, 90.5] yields 43.7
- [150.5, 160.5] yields 44.9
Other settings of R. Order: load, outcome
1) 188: 43.46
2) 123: 44.44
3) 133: 43.96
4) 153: 45.67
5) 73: 44.22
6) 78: 43.98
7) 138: 43.72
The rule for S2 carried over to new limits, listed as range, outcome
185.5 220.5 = 33.84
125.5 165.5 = 43.56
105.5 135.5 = 42.24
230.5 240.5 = 41.45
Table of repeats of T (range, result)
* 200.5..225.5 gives 40.43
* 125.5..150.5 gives 43.97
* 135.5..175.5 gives 45.67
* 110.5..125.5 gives 44.44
